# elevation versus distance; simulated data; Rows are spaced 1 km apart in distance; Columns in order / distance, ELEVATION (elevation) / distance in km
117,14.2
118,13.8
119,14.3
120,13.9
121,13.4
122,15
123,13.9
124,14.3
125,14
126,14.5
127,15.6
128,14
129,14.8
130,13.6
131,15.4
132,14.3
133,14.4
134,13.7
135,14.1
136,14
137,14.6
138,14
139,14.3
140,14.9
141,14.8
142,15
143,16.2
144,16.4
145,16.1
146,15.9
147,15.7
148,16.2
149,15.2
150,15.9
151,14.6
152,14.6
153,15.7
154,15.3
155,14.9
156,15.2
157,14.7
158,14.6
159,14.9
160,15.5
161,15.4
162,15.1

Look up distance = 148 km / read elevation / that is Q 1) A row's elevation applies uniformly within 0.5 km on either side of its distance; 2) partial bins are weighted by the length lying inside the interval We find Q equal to 16.2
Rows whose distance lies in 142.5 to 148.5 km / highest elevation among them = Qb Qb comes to 16.4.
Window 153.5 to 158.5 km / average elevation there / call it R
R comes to 14.9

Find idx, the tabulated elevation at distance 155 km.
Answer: 14.9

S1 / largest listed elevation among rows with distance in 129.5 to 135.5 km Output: 15.4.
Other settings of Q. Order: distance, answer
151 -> 14.6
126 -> 14.5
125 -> 14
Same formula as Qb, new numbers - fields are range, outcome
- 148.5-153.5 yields 15.9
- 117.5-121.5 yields 14.3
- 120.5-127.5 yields 15.6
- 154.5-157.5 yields 15.2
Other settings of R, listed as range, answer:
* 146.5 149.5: 15.7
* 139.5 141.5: 14.9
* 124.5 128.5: 14.5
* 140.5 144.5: 15.6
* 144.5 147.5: 15.9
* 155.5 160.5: 15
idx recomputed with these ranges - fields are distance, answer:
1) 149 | 15.2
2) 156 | 15.2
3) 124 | 14.3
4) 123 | 13.9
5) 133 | 14.4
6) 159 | 14.9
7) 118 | 13.8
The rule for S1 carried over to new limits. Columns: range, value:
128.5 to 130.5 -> 14.8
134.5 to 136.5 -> 14.1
